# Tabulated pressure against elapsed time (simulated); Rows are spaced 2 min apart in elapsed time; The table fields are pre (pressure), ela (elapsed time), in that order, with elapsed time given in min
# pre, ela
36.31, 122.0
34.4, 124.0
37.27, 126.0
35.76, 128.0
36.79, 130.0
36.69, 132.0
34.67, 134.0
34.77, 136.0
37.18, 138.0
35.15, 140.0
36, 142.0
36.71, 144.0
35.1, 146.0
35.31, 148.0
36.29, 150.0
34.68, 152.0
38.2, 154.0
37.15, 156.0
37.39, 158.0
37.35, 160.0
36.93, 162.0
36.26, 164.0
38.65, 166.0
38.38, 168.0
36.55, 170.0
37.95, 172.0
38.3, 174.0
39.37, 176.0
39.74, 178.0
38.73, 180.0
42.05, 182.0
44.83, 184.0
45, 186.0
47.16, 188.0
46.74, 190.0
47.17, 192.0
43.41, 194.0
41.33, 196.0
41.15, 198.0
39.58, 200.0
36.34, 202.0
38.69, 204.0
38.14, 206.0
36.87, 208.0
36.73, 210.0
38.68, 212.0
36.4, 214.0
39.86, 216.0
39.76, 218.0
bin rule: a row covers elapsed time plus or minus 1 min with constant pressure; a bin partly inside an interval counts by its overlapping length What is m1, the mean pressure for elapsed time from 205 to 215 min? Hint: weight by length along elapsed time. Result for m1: 37.4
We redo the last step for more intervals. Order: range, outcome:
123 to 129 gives 35.8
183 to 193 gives 46.2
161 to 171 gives 37.4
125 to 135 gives 36.2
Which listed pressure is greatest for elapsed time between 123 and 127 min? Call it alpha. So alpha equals 37.27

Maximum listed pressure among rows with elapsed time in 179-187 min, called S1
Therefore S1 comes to 45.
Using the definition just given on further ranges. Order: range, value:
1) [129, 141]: 37.18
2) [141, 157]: 38.2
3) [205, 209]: 38.14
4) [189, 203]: 47.17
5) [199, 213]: 39.58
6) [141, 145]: 36.71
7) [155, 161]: 37.39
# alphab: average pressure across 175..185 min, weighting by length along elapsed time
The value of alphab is 40.9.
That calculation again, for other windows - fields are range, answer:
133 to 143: 35.6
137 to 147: 36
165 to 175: 38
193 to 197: 42.4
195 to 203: 39.6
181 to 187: 44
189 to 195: 45.8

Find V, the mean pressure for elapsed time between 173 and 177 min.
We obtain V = 38.8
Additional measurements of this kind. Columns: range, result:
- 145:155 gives 35.9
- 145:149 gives 35.2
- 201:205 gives 37.5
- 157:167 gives 37.3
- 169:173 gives 37.2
